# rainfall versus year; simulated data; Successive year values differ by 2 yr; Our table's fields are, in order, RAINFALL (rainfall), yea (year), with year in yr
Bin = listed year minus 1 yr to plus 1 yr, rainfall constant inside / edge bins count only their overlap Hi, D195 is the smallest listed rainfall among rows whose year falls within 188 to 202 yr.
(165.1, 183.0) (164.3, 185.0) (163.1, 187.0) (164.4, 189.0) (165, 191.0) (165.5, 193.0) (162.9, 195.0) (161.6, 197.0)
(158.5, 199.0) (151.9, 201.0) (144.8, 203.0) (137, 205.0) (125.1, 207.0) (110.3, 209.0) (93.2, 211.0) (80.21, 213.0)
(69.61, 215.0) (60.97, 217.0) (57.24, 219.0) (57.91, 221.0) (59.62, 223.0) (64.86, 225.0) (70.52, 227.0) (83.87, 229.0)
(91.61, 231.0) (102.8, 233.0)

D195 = 151.9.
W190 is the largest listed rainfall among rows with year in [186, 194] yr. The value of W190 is 165.5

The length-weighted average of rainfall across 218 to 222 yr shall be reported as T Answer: 57.6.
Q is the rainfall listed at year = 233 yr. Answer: 102.8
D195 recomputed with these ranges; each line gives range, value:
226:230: 70.52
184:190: 163.1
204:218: 60.97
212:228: 57.24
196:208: 125.1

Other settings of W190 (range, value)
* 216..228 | 70.52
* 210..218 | 93.2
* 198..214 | 158.5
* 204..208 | 137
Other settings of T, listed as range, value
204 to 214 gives 109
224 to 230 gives 73.1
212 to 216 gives 74.9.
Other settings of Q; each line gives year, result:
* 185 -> 164.3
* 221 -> 57.91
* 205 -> 137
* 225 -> 64.86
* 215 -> 69.61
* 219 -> 57.24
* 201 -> 151.9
